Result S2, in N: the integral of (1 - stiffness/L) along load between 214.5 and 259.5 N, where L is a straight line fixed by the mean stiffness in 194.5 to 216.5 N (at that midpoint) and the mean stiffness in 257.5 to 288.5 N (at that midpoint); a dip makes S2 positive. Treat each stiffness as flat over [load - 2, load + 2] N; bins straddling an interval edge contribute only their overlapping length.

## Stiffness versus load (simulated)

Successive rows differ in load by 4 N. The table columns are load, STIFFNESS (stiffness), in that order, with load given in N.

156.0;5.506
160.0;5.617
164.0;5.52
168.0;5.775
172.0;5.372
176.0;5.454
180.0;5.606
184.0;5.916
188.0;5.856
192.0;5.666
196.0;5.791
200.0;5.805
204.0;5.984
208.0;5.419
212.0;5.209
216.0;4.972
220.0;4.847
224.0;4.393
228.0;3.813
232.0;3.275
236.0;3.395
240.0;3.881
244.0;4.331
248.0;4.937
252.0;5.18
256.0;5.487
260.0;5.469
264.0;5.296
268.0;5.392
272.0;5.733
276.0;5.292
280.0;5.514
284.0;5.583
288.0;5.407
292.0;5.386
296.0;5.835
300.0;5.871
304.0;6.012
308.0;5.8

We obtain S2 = 8.8 N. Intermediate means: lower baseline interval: 5.56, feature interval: 4.44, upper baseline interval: 5.46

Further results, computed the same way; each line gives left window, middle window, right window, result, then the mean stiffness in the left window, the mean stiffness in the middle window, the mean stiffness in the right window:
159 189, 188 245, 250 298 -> 7.7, 5.63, 4.82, 5.46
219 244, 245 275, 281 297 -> -3.8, 3.93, 5.32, 5.53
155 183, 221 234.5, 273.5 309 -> 4.1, 5.56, 3.89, 5.63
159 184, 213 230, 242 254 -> 1.8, 5.58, 4.55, 4.82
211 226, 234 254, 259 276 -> 3.2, 4.83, 4.34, 5.45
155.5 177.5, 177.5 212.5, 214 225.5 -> -4.1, 5.55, 5.71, 4.75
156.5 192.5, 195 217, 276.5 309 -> 0.4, 5.64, 5.54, 5.65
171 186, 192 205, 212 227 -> -1.6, 5.6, 5.82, 4.74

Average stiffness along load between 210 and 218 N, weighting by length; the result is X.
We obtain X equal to 5.09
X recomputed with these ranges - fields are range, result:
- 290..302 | 5.7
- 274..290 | 5.45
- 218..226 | 4.62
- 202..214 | 5.54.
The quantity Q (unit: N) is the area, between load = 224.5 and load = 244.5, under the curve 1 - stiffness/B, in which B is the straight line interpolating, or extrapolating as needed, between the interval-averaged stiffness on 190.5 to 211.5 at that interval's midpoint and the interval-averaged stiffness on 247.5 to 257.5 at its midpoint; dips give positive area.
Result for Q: 6.1 N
